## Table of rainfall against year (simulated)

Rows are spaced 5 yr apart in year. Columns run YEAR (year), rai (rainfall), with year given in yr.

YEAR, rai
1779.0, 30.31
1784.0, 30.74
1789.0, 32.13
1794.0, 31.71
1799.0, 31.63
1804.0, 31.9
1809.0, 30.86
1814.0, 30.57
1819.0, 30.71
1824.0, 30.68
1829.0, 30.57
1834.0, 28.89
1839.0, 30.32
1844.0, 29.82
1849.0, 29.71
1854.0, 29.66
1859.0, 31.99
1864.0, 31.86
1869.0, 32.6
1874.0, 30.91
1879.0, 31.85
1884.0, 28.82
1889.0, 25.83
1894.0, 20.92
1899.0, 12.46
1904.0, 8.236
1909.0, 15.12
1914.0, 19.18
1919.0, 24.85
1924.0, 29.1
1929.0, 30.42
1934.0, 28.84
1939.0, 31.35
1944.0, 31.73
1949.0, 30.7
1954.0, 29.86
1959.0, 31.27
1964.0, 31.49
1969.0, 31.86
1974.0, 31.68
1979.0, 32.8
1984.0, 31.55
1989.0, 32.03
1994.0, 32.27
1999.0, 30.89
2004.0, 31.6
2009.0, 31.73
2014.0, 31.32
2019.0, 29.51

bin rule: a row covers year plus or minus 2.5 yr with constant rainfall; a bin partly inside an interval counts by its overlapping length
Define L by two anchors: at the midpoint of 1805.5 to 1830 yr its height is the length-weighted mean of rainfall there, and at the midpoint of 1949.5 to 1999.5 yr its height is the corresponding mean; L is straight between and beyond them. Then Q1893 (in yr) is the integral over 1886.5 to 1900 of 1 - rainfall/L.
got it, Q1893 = 4.6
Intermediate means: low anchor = 30.7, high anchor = 31.6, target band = 20.5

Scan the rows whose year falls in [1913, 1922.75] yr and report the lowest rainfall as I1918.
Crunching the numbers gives 19.18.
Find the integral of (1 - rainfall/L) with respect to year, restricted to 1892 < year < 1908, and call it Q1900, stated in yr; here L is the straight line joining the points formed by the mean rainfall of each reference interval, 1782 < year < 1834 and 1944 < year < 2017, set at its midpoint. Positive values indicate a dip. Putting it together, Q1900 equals 9.0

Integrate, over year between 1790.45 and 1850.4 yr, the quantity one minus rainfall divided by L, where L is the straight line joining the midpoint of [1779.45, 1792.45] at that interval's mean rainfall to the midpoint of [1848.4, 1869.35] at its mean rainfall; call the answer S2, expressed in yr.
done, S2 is 1.08 yr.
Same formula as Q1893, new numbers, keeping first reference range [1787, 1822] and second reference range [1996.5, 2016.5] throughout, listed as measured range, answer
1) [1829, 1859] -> 1.3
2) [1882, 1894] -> 2.1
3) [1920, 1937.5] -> 1.2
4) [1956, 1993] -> -0.5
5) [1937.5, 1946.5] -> -0.1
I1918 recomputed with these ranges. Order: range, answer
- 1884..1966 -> 8.236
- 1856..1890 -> 25.83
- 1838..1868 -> 29.66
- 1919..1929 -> 24.85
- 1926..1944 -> 28.84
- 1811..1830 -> 30.57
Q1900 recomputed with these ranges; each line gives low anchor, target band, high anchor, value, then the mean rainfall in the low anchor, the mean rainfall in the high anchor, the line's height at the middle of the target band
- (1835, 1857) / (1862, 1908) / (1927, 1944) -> 8.6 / 29.9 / 30.4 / 30.1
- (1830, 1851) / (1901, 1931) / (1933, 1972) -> 9.6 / 29.7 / 31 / 30.6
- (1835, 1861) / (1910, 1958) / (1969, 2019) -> 4.6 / 30.2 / 31.7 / 31.1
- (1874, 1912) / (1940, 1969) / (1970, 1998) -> -2.7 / 21.1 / 32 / 28.5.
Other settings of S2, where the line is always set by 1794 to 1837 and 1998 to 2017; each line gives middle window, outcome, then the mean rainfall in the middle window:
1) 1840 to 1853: 0.4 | 29.8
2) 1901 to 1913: 7.1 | 12.6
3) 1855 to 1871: -0.5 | 31.9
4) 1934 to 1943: 0.1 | 30.7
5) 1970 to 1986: -0.4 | 32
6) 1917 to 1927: 1.2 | 27.3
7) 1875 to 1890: 0.8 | 29.3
